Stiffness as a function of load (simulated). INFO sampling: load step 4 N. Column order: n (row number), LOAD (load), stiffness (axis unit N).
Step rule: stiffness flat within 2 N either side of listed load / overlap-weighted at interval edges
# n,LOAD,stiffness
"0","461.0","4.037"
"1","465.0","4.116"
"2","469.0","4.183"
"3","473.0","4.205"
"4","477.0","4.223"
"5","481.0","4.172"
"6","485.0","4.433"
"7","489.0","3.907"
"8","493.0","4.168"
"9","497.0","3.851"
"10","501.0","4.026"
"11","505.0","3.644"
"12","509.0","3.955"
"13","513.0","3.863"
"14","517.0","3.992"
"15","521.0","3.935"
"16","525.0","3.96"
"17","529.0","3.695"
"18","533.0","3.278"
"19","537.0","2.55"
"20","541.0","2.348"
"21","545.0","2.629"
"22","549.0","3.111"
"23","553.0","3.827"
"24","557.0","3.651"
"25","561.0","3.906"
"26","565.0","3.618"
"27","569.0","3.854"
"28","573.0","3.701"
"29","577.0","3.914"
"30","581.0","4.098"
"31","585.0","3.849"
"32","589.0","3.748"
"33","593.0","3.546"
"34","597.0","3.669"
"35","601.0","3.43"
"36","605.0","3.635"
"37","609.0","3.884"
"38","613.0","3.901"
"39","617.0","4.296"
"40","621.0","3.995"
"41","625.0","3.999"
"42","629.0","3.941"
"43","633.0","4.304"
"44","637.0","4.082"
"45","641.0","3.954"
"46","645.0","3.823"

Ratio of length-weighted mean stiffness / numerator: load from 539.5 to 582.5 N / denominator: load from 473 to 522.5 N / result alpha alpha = 0.9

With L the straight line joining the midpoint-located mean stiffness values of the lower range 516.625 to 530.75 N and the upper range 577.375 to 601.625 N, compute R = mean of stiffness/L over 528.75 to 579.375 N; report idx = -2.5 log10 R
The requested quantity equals 0.13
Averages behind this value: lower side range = 3.89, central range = 3.39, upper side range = 3.75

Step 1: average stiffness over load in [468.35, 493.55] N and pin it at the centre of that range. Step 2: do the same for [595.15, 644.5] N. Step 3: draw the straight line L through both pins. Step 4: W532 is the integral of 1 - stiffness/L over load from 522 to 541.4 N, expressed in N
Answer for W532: 3.9 N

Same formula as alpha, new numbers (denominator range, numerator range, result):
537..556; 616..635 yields 1.38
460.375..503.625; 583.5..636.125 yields 0.94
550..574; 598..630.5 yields 1.04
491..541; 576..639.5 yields 1.06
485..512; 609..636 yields 1.02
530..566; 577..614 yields 1.17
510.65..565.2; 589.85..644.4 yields 1.13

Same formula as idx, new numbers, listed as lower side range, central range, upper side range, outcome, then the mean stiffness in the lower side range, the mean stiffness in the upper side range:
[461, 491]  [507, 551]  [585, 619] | 0.18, 4.17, 3.77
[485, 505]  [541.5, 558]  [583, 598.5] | 0.20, 4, 3.7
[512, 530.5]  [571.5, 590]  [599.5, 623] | 0.00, 3.9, 3.87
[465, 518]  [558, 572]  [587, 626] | 0.03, 4.05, 3.81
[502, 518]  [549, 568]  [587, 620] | 0.04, 3.87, 3.77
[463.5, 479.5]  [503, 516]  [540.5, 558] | -0.05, 4.18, 3.15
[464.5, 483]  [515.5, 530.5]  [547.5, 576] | 0.00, 4.18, 3.69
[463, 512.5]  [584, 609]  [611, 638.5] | 0.12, 4.07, 4.07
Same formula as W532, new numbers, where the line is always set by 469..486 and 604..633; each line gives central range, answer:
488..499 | 0.6 N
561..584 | 1.3 N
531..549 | 6.0 N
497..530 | 2.3 N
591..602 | 1.3 N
